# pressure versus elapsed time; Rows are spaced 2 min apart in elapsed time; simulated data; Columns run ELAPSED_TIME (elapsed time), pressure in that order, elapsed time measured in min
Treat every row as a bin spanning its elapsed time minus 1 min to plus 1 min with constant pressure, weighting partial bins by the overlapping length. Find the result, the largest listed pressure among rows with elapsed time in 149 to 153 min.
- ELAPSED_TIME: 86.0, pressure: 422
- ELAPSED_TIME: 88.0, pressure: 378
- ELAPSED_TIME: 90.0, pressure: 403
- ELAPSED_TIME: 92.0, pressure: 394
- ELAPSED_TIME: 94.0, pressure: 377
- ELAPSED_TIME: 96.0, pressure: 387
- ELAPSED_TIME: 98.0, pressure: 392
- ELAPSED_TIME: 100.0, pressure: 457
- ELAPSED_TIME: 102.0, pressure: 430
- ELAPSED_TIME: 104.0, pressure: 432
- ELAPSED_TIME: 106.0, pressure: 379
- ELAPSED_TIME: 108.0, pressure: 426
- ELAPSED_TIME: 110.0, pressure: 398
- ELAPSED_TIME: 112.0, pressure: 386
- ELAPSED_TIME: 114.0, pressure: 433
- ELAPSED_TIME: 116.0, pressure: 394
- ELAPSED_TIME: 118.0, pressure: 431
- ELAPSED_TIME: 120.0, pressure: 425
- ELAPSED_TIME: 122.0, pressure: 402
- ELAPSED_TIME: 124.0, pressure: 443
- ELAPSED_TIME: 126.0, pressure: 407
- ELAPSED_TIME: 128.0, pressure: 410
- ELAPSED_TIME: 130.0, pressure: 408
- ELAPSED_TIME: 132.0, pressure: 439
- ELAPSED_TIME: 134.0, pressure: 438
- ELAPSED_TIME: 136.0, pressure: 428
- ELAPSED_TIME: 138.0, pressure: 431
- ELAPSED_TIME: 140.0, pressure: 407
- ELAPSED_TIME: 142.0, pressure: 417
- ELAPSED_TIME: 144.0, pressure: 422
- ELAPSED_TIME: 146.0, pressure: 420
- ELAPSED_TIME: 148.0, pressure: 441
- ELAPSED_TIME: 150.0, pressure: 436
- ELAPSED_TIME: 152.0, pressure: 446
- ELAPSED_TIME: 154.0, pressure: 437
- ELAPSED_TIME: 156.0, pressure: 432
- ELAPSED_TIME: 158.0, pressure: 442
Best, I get 446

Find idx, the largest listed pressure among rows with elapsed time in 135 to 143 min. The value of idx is 431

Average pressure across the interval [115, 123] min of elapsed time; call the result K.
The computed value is 413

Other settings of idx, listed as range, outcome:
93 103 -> 457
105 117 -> 433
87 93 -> 403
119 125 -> 443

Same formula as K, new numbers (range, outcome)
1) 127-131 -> 409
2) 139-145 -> 415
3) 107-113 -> 403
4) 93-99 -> 385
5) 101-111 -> 413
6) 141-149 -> 425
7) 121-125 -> 422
